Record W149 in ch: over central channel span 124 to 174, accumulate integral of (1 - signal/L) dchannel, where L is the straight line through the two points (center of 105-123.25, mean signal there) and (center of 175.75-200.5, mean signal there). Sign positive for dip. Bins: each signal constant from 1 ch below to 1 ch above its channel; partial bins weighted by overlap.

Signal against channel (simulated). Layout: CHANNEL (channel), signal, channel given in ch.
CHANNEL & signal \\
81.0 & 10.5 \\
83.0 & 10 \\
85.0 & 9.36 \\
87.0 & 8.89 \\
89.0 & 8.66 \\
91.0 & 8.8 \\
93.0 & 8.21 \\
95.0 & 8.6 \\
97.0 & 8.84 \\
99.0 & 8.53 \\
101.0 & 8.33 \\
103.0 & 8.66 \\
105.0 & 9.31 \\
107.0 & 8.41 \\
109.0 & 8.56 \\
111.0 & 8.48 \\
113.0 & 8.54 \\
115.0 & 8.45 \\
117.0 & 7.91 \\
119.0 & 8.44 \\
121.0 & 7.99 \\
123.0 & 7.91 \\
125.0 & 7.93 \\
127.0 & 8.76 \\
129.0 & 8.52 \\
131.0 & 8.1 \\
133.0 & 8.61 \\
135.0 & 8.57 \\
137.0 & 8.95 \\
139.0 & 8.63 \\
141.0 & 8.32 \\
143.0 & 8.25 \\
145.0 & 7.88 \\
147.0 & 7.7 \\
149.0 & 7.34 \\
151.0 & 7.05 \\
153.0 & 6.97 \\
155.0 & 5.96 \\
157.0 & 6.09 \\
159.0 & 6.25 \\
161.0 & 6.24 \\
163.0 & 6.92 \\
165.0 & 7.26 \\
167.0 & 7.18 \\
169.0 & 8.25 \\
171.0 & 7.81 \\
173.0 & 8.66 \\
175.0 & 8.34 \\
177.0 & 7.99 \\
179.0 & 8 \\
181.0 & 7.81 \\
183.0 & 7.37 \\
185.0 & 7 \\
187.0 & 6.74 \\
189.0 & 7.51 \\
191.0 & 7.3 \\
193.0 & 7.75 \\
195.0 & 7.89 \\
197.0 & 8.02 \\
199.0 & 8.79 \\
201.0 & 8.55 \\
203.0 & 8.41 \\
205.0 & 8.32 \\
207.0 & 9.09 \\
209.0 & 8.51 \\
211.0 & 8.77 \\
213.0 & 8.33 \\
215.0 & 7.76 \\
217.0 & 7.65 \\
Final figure 2.3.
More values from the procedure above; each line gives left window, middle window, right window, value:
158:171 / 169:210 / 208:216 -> -1.4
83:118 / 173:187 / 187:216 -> 0.9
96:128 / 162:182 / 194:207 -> 1.4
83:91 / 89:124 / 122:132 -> 0.8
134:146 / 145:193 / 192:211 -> 6.3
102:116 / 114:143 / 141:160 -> -1.7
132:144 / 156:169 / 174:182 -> 2.3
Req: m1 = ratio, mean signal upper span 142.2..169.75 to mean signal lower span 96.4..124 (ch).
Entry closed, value 0.8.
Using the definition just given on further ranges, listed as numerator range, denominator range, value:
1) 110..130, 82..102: 0.94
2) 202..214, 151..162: 1.35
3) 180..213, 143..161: 1.15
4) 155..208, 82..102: 0.87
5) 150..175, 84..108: 0.82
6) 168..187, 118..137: 0.94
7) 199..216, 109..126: 1.03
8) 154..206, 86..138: 0.89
